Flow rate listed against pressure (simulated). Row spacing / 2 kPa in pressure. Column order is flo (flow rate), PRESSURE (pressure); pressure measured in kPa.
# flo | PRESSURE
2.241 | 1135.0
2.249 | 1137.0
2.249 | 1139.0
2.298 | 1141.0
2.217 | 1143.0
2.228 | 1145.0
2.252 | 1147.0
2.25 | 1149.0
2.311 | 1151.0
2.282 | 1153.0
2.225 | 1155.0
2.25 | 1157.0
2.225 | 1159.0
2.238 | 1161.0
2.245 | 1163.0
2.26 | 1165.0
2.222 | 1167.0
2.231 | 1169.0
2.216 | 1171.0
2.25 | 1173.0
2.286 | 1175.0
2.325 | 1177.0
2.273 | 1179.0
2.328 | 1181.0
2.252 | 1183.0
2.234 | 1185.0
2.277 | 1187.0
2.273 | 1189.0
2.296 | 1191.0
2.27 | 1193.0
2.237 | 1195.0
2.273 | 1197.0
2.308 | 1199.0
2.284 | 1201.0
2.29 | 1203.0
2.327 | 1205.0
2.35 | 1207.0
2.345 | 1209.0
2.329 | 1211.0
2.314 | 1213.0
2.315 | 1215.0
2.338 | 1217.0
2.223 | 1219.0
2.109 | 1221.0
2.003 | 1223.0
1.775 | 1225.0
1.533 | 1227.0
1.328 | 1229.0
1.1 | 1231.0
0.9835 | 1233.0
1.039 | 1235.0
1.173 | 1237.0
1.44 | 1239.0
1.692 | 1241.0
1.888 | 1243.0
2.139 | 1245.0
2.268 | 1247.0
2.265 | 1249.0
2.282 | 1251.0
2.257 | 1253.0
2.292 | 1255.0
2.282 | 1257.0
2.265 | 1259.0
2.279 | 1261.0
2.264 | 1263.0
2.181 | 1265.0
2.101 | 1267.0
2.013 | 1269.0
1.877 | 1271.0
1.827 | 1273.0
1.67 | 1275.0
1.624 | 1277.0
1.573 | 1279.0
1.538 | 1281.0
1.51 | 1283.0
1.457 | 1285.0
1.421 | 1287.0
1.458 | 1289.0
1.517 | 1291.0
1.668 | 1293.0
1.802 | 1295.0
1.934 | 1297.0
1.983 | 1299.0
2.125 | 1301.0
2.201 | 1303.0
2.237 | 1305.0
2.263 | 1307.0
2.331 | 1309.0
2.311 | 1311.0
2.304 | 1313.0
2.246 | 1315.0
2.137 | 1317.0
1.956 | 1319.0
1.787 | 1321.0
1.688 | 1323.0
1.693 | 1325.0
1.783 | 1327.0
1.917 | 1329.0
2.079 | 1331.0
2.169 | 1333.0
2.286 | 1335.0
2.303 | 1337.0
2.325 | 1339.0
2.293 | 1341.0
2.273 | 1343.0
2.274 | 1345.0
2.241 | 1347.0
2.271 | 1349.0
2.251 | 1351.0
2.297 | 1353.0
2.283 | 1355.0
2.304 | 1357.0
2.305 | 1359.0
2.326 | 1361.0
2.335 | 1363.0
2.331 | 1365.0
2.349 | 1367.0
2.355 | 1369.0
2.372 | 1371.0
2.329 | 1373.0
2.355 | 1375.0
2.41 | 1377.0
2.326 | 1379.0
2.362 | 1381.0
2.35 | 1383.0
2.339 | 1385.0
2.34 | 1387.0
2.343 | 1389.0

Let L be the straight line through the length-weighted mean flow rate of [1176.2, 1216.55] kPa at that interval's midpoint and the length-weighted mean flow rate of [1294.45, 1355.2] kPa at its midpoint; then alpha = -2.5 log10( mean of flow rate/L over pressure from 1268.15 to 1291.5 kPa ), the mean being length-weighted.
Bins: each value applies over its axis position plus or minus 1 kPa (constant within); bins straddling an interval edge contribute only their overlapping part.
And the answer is 0.32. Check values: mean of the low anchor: 2.3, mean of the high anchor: 2.13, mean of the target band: 1.62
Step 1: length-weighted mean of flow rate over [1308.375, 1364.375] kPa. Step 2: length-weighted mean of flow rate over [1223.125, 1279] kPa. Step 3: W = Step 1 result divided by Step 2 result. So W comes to 1.18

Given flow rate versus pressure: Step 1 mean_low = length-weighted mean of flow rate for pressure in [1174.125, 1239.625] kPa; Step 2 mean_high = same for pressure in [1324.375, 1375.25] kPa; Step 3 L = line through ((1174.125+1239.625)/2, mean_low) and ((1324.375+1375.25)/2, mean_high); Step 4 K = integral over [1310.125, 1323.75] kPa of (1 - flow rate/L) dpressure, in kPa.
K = 0.8 kPa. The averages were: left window 2.04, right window 2.24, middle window 2.07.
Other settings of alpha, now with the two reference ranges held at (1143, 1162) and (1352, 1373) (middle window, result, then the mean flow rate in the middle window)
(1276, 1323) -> 0.22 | 1.88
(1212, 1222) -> 0.01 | 2.26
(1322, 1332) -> 0.25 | 1.83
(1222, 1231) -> 0.38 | 1.6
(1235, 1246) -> 0.38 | 1.61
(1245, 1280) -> 0.10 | 2.08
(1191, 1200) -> 0.00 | 2.27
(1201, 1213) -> -0.03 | 2.32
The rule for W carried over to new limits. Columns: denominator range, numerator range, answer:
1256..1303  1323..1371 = 1.20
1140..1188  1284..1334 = 0.86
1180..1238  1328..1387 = 1.13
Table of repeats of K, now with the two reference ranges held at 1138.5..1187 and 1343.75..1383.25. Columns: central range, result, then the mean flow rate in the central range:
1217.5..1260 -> 8.4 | 1.83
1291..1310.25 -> 2.2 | 2.04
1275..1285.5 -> 3.4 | 1.56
